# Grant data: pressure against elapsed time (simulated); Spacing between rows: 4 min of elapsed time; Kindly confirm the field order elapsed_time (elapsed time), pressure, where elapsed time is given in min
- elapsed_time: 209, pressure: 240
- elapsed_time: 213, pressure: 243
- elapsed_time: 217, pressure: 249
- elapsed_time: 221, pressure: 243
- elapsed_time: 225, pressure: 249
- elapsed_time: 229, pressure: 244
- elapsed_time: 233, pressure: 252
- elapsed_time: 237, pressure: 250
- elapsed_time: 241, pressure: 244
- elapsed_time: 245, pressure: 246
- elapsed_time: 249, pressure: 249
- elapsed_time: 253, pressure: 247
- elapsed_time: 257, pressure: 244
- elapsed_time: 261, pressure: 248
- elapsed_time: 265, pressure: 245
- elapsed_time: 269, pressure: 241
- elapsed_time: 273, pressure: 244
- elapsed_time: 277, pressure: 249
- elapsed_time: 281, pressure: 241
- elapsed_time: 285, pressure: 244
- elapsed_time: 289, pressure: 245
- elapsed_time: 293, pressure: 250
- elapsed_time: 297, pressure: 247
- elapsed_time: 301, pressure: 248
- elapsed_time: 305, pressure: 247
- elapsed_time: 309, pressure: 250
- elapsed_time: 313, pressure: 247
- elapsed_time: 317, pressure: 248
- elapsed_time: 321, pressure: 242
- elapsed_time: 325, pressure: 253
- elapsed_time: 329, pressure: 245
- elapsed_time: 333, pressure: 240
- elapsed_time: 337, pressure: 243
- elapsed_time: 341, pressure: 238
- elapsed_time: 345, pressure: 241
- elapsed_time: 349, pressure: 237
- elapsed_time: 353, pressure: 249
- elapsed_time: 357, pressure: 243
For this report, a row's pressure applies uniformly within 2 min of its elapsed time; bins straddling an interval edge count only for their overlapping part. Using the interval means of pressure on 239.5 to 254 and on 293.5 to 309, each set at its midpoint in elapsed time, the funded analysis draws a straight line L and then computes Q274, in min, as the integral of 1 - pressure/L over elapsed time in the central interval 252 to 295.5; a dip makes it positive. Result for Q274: 0.3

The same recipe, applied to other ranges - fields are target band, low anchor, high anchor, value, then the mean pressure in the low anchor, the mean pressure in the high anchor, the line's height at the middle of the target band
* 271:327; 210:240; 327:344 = -0.8 min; 247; 241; 243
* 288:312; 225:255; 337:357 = -0.4 min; 248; 242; 244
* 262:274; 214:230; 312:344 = 0.1 min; 246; 244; 245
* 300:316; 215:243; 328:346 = -0.3 min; 247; 241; 243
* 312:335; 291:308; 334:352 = -0.2 min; 248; 240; 244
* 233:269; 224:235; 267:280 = 0.0 min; 248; 244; 246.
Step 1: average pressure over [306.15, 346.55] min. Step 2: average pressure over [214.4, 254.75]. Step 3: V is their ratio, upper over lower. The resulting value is 1.0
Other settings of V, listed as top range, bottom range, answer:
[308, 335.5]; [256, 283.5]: 1.01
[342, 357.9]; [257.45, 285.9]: 0.99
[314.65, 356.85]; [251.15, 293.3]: 0.99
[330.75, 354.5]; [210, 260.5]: 0.98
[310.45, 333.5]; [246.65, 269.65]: 1.00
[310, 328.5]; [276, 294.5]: 1.01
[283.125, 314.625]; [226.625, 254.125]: 1.00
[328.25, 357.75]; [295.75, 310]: 0.98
